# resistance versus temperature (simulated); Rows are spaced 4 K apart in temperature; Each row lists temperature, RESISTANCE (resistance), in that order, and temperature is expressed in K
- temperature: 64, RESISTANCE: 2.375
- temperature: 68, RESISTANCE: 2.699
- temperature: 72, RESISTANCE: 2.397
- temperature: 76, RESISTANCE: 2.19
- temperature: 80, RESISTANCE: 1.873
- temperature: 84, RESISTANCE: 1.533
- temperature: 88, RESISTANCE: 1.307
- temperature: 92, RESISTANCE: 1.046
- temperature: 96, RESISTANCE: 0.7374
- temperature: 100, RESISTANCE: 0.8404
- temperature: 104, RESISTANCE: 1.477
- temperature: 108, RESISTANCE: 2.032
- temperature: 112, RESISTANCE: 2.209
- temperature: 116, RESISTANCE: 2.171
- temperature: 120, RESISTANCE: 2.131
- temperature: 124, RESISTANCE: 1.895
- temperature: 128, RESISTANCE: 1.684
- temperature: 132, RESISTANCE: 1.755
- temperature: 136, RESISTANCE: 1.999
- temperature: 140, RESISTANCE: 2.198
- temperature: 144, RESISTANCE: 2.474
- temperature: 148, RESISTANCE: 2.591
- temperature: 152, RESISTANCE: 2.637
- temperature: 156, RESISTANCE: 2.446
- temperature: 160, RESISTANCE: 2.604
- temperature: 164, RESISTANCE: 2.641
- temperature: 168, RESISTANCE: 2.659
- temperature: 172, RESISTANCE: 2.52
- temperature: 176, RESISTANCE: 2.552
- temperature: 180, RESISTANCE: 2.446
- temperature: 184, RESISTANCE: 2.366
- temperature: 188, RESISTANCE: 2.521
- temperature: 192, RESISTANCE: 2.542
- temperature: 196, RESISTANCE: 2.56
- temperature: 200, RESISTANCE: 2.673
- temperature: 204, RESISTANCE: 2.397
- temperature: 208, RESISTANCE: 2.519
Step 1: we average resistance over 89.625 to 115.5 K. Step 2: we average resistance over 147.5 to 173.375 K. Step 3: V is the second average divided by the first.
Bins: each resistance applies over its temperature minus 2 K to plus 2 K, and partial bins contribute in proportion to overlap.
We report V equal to 1.80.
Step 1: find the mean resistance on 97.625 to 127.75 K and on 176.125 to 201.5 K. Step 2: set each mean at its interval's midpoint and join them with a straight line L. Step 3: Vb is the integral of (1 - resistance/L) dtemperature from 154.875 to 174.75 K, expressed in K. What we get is -2.5 K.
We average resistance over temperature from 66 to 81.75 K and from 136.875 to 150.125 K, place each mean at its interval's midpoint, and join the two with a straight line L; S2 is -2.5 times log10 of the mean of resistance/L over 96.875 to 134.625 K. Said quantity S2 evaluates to 0.31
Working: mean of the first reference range 2.3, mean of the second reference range 2.39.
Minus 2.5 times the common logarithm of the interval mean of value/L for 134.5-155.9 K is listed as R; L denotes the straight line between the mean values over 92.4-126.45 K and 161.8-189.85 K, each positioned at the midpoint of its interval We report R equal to -0.13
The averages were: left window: 1.66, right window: 2.53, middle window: 2.39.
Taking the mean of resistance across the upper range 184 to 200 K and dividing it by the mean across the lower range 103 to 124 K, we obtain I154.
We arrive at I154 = 1.3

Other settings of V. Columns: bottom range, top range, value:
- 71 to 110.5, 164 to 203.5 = 1.66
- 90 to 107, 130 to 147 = 1.97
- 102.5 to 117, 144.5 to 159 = 1.29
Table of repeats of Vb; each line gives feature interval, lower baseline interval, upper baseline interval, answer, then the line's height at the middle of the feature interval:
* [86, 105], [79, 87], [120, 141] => 7.2 K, 1.71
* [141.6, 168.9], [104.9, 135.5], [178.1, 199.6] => -4.0 K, 2.24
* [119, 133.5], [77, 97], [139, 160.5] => 1.5 K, 2.08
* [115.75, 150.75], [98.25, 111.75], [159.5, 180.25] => -1.8 K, 2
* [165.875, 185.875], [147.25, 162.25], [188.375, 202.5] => 0.5 K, 2.57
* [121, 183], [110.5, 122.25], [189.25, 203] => 0.4 K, 2.35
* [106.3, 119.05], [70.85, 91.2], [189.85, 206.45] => -0.9 K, 1.99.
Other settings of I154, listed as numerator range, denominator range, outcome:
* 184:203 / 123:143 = 1.31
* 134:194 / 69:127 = 1.44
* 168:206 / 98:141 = 1.36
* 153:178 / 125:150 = 1.22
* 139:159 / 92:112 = 1.85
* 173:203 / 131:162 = 1.07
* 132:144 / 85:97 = 1.92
